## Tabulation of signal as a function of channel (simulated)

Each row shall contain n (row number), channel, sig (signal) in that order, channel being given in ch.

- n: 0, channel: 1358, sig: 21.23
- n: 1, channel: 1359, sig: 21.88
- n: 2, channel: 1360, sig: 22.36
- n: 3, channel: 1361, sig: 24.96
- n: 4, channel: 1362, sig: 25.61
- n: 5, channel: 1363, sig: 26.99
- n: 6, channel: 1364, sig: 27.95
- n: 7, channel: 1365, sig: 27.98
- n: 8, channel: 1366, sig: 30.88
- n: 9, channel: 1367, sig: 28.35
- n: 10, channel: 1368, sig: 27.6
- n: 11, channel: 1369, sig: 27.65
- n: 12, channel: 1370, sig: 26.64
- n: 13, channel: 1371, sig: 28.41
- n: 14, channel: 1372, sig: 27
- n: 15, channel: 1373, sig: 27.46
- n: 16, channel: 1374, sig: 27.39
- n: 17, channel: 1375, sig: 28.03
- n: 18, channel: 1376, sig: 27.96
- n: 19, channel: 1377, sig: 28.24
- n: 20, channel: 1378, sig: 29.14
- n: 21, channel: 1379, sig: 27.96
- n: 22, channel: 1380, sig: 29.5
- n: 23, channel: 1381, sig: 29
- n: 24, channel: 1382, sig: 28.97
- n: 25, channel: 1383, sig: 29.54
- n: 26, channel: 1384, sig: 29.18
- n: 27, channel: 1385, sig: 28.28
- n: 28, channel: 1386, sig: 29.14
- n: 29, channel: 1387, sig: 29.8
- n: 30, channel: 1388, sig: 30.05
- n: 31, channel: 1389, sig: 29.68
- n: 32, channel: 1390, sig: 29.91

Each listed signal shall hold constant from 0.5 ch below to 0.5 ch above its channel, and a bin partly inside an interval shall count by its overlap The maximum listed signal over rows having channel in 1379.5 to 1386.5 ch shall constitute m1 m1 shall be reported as 29.54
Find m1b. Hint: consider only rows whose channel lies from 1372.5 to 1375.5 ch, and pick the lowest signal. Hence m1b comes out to 27.39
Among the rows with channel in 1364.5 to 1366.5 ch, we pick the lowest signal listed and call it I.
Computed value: 27.98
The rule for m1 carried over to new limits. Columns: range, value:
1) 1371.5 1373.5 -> 27.46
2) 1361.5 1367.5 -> 30.88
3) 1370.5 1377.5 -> 28.41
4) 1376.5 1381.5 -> 29.5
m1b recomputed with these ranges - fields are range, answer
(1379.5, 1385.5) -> 28.28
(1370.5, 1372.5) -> 27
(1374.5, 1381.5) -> 27.96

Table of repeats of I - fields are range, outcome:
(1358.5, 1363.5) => 21.88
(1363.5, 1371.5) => 26.64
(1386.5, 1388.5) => 29.8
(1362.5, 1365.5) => 26.99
